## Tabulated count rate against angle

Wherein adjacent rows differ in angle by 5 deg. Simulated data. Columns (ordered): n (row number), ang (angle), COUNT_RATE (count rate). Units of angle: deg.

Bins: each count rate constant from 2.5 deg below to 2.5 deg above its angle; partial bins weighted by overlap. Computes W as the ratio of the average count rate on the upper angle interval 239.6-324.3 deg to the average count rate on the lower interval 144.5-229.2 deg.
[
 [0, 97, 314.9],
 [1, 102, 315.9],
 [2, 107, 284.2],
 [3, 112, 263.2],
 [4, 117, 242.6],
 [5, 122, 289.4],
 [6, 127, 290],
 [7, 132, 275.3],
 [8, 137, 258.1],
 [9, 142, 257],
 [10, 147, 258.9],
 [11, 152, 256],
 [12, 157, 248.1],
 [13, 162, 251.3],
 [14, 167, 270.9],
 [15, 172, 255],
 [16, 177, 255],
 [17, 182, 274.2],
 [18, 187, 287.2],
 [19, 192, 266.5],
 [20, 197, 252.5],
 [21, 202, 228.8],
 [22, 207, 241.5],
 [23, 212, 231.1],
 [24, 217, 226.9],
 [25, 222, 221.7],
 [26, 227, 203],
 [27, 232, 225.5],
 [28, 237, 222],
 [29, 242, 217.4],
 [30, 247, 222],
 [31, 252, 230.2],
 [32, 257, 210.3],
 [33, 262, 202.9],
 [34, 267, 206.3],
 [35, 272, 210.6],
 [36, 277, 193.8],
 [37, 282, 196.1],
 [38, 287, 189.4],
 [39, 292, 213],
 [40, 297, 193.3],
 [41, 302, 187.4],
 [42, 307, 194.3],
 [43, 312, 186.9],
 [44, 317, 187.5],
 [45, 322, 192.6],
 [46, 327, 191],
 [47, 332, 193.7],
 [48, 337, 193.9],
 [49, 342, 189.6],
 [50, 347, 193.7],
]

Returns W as 0.81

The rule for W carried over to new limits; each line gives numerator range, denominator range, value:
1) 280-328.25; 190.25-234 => 0.83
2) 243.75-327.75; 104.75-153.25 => 0.75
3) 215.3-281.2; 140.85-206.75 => 0.83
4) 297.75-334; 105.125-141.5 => 0.70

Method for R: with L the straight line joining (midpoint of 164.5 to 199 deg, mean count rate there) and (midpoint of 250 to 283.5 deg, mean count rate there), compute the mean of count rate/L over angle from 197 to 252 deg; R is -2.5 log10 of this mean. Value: 0.05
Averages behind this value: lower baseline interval 266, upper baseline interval 207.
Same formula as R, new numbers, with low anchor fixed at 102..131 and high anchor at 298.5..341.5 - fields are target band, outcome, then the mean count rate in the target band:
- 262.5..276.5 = 0.036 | 206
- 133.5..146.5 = 0.035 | 259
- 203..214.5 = 0.014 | 235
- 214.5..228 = 0.068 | 219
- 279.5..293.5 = 0.035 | 199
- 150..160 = 0.040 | 252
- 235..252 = 0.008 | 222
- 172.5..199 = -0.078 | 266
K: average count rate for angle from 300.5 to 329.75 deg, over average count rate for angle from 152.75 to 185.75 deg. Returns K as 0.73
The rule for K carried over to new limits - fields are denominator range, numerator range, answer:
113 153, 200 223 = 0.87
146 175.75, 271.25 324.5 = 0.76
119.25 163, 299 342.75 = 0.72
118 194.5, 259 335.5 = 0.74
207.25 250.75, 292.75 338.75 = 0.86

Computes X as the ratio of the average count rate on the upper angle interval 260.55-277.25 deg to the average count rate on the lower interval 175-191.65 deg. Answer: 0.8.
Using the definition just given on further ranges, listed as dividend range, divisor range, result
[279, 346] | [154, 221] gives 0.76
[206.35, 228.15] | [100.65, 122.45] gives 0.81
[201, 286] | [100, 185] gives 0.81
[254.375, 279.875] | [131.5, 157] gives 0.79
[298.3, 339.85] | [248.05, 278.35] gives 0.91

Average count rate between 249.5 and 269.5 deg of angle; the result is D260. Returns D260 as 212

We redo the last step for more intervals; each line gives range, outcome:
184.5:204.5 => 259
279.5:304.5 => 196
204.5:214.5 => 236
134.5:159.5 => 256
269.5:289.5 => 197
